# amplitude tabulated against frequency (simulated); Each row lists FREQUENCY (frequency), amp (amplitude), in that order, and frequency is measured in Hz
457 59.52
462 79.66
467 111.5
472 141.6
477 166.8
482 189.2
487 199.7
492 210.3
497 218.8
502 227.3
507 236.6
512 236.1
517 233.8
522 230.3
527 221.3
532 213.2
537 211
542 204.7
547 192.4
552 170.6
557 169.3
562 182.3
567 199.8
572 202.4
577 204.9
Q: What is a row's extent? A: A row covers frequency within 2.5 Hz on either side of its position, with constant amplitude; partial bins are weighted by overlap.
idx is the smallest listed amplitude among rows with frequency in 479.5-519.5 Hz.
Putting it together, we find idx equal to 189.2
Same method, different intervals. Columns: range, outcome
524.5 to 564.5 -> 169.3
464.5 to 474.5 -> 111.5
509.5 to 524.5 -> 230.3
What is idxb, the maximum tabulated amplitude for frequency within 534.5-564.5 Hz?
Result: 211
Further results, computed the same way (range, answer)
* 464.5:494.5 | 210.3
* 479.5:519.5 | 236.6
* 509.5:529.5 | 236.1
